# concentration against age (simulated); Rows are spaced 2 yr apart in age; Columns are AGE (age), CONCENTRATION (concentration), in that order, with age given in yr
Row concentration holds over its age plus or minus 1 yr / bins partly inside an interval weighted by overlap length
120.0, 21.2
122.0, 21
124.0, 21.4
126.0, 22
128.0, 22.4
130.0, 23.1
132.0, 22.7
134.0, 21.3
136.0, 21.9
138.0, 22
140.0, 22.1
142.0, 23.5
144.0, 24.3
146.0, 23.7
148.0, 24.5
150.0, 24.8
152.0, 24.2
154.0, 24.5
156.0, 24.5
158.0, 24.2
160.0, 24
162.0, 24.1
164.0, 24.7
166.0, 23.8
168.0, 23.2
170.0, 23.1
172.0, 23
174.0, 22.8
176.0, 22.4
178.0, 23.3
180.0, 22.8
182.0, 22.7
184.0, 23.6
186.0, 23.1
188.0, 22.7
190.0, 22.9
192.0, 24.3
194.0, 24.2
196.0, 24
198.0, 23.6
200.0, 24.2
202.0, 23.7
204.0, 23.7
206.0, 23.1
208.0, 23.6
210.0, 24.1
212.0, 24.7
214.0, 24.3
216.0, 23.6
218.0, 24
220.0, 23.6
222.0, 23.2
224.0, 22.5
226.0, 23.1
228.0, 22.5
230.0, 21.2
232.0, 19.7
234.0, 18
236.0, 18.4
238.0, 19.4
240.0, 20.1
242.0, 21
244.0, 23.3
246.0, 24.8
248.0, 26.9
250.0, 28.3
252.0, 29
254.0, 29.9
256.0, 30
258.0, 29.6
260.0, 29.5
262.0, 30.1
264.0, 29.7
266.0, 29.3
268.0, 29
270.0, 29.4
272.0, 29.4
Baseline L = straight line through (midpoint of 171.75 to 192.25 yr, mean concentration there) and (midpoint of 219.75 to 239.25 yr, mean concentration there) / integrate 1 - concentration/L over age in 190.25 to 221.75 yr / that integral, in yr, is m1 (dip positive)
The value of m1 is -2.7 yr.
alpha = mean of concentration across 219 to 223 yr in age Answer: 23.4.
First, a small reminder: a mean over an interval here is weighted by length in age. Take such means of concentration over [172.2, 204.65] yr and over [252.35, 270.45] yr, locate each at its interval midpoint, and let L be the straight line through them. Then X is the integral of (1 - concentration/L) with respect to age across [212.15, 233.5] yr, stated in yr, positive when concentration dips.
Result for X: 2.9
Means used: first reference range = 23.4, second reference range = 29.6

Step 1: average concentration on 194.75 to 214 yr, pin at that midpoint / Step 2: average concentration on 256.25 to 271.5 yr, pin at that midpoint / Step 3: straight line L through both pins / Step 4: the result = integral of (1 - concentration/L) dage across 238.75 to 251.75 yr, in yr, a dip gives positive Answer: 1.66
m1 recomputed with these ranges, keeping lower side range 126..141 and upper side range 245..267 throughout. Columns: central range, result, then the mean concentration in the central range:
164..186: 1.16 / 23.1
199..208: 0.80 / 23.7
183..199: 1.11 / 23.5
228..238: 2.87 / 19.6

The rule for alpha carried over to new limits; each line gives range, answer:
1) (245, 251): 26.7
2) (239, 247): 22.3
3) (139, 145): 23.3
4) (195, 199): 23.8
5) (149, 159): 24.4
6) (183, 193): 23.3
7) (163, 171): 23.7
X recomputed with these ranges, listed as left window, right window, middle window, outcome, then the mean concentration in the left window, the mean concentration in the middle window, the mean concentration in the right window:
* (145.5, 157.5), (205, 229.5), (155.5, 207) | 0.98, 24.4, 23.5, 23.5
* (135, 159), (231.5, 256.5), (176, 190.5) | 0.44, 23.7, 23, 23.7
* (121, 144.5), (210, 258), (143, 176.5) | -1.85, 22.3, 23.9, 23.7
